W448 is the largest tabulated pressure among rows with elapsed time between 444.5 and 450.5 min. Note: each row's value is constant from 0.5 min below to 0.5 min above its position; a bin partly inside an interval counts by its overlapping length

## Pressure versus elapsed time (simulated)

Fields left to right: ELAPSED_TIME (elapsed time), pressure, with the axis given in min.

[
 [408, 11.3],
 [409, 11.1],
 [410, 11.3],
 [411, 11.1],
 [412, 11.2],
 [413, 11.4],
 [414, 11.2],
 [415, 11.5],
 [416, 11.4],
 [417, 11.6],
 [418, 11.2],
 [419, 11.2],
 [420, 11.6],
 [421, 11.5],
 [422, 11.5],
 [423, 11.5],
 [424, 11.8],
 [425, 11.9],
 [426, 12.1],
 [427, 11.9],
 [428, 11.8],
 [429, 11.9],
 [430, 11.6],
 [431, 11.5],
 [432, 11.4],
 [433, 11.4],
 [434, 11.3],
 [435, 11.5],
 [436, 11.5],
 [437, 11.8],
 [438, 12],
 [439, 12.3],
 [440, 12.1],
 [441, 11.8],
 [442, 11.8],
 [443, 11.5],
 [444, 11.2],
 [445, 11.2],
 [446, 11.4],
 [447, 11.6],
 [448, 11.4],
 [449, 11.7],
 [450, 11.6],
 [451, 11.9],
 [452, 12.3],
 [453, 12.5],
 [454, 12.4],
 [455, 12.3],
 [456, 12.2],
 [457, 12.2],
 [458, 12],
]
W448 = 11.7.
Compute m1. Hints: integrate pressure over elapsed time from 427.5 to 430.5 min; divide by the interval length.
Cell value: 11.8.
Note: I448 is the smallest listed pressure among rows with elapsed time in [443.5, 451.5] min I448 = 11.2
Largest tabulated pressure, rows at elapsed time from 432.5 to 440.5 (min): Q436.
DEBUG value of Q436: 12.3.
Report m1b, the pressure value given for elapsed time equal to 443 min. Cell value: 11.5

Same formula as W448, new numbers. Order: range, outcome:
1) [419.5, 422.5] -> 11.6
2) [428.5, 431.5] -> 11.9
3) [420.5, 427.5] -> 12.1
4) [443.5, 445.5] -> 11.2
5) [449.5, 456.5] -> 12.5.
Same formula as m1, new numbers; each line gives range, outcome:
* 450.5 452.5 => 12.1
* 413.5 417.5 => 11.4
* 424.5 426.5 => 12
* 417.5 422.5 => 11.4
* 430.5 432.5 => 11.4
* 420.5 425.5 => 11.6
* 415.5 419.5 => 11.3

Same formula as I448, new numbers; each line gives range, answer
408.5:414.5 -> 11.1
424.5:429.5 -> 11.8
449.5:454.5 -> 11.6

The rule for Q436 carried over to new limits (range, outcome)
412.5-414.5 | 11.4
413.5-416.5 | 11.5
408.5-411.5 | 11.3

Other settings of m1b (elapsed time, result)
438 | 12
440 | 12.1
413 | 11.4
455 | 12.3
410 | 11.3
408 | 11.3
